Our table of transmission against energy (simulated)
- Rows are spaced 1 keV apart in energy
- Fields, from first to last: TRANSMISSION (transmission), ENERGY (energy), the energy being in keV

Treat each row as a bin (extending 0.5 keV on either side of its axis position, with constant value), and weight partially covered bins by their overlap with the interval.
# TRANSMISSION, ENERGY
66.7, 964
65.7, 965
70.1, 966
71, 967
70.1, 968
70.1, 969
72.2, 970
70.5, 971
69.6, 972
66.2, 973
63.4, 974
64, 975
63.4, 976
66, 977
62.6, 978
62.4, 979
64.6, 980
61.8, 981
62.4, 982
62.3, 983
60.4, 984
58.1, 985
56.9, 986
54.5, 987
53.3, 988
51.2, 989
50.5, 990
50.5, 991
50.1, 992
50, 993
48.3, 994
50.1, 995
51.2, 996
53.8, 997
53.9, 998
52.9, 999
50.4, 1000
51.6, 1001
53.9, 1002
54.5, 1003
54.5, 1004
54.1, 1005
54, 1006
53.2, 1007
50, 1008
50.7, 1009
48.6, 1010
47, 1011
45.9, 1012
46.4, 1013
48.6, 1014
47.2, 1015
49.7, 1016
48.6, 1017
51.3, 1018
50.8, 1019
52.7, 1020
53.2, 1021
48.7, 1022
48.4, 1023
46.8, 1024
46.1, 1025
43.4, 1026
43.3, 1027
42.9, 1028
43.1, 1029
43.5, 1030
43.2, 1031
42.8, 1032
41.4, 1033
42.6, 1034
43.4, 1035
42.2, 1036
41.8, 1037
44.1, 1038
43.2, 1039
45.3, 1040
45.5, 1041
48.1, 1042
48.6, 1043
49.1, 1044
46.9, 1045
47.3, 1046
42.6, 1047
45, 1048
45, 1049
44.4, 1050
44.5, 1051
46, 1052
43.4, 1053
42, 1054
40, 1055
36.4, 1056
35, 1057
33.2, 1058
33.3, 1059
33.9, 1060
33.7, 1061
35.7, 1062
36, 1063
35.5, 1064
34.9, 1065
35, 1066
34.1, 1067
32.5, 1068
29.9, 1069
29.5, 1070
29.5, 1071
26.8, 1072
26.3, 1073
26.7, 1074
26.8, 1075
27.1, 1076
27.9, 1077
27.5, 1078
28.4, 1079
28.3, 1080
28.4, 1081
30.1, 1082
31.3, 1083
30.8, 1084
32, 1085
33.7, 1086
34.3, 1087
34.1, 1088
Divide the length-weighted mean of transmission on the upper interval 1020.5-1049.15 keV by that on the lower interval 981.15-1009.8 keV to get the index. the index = 0.8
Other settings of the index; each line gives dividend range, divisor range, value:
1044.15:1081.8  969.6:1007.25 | 0.61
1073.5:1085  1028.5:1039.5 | 0.67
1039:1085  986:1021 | 0.71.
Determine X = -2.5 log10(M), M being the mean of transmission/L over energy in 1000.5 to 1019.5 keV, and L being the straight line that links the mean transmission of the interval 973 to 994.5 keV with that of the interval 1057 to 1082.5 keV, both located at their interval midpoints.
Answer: -0.02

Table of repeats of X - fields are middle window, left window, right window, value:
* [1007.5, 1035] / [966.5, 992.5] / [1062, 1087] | 0.028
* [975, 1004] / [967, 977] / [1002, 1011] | 0.076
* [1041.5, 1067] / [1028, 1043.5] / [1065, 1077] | -0.112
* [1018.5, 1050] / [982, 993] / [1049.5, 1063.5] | -0.045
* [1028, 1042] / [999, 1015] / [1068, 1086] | -0.035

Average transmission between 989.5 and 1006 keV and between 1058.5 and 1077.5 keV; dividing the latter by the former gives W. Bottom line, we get 0.6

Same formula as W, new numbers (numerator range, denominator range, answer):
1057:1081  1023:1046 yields 0.70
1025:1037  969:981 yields 0.65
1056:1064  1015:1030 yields 0.73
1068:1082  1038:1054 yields 0.62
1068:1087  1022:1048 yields 0.65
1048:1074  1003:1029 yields 0.73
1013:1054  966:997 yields 0.76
